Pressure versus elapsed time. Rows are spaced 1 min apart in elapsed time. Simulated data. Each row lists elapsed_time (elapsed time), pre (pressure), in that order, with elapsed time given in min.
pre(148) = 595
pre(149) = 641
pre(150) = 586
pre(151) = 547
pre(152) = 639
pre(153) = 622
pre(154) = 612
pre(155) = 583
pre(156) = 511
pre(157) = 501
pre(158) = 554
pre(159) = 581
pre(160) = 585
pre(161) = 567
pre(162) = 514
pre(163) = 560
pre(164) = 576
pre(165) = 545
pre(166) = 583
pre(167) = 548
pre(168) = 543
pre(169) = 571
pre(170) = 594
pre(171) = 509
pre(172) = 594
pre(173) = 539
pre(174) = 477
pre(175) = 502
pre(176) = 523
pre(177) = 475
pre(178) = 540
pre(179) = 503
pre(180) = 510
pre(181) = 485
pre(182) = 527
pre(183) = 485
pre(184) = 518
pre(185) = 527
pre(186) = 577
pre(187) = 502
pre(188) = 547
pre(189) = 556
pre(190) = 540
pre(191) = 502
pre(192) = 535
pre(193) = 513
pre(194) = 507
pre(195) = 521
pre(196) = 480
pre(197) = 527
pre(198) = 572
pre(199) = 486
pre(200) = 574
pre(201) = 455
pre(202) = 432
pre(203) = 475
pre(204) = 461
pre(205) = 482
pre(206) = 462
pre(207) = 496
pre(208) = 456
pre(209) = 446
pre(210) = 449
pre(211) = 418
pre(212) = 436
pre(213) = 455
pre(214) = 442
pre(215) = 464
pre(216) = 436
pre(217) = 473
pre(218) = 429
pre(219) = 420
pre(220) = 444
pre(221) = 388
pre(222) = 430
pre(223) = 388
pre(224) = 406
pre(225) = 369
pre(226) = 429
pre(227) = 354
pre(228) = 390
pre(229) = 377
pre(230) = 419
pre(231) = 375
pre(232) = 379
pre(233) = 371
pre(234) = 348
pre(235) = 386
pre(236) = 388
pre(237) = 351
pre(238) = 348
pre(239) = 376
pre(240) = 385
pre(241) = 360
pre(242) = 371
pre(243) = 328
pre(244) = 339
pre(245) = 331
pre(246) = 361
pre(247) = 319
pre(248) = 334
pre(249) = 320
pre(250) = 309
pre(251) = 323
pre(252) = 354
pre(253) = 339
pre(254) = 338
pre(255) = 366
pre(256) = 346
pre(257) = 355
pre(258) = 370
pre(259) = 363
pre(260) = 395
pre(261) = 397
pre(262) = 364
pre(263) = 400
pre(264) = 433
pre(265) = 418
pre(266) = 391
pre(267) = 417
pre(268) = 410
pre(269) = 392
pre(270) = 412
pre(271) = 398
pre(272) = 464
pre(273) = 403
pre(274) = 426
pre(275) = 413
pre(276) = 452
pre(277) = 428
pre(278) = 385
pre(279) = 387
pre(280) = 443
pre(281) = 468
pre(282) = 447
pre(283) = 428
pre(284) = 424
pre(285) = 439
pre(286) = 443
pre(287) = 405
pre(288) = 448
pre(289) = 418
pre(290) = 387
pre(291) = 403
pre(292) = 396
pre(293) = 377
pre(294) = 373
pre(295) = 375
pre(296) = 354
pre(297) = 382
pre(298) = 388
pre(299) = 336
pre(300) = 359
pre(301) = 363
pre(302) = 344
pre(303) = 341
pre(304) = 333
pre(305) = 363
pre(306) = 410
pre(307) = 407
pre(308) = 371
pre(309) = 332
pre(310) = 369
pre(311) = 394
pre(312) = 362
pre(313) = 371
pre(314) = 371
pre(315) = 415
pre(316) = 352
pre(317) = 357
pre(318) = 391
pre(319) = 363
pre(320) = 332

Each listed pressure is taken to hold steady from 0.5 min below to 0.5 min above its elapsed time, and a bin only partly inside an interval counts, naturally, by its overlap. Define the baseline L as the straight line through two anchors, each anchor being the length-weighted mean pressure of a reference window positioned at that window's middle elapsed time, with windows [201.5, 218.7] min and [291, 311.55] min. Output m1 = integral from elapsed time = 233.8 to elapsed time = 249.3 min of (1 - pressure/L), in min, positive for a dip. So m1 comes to 2.6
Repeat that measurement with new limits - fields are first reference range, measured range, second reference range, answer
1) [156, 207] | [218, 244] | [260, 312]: 4.6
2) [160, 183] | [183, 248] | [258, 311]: 6.1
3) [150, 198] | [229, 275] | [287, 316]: 6.9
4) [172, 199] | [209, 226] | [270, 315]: 1.9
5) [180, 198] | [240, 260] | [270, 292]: 4.8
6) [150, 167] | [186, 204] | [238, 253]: -1.5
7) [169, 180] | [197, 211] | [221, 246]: -0.9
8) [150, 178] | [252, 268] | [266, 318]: 2.0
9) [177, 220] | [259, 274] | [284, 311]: 0.4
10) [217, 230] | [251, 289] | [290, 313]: -1.9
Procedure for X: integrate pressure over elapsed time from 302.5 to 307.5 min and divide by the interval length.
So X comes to 371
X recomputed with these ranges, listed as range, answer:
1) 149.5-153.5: 598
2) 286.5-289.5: 424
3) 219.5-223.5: 412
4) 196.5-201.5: 523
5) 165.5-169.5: 561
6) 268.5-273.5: 414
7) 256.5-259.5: 363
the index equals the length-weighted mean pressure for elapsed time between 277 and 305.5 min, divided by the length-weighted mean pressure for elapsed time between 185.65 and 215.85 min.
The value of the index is 0.80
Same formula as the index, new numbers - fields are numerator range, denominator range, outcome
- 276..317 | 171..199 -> 0.75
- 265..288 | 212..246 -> 1.08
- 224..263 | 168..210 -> 0.71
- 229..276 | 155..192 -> 0.70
